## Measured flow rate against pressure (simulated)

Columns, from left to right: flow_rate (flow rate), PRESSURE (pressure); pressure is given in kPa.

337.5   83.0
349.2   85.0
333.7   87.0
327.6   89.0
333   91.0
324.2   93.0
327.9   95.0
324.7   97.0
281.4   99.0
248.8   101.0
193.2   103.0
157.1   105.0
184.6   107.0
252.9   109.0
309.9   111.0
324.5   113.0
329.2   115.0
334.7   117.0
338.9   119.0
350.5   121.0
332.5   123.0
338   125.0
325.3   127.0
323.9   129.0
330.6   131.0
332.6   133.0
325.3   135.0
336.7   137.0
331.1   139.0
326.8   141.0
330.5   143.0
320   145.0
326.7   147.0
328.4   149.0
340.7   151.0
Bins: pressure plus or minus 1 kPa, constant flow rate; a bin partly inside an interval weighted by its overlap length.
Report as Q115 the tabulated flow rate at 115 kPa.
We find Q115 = 329.2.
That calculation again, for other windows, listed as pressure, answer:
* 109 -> 252.9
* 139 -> 331.1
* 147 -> 326.7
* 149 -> 328.4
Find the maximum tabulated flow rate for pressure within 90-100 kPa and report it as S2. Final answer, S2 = 333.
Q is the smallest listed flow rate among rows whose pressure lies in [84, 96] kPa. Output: 324.2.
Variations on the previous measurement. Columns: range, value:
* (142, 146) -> 320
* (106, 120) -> 184.6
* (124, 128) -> 325.3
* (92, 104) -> 193.2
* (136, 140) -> 331.1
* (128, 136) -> 323.9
